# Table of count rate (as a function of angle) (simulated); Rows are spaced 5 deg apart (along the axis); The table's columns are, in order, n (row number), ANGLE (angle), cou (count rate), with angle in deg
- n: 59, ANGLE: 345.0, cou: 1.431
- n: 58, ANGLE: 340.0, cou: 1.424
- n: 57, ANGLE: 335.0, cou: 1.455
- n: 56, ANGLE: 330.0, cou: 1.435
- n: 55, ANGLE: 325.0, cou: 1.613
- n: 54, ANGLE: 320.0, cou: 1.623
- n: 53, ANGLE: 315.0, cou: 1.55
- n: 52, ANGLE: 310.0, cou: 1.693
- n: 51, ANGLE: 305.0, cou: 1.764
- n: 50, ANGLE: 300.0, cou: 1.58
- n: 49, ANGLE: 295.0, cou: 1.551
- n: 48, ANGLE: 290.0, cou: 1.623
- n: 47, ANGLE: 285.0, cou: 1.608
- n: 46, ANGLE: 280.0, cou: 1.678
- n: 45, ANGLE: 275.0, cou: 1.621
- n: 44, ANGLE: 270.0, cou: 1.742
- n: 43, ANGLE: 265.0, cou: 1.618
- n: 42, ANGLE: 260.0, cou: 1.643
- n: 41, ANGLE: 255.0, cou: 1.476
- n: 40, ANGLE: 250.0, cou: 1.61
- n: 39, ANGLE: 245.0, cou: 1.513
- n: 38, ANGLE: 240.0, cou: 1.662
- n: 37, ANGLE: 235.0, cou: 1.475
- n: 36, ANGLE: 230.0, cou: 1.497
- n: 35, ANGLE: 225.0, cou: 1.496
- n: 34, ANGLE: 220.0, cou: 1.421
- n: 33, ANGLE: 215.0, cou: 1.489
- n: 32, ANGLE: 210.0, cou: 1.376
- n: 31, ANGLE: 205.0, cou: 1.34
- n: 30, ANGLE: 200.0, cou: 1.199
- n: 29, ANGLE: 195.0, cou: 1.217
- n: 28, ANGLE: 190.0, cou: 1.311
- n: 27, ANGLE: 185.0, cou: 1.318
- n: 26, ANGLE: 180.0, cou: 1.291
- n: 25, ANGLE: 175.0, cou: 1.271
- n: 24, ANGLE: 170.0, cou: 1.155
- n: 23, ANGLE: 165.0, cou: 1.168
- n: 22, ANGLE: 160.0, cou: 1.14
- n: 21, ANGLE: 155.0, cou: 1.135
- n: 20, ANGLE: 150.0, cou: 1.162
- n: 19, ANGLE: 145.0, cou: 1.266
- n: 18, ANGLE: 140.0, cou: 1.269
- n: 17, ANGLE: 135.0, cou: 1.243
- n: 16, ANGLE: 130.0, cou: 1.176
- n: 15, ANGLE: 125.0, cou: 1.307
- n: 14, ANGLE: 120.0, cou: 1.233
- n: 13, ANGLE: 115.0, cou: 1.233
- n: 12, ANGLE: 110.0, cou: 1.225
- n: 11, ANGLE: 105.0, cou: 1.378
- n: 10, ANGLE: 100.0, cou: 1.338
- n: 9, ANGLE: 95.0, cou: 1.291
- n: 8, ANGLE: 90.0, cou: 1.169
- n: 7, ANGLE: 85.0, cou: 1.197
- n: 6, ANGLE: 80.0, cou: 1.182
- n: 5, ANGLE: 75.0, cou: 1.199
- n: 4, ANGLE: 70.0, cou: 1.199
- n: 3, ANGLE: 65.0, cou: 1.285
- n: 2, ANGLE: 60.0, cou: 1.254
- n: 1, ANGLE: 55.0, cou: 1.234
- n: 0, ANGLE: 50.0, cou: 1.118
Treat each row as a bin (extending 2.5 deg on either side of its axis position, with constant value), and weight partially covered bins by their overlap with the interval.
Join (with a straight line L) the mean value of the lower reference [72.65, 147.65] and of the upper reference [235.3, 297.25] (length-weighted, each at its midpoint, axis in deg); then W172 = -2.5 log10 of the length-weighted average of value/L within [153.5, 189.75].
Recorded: 0.14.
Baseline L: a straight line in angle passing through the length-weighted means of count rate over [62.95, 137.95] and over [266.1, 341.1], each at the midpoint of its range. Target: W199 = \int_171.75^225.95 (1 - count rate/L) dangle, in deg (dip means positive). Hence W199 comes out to 3.27 deg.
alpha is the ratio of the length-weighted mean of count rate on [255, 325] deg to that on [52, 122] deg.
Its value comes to 1.31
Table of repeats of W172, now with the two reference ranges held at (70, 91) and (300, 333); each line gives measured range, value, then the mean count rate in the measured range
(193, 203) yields 0.15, 1.21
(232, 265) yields -0.06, 1.57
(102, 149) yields 0.01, 1.26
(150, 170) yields 0.16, 1.15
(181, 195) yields 0.07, 1.29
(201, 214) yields 0.05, 1.35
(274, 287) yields -0.06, 1.64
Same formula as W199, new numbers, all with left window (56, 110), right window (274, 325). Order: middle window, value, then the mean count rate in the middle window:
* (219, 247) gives -0.1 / 1.52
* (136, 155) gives 1.9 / 1.22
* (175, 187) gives 1.0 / 1.3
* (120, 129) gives 0.4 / 1.26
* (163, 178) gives 2.1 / 1.2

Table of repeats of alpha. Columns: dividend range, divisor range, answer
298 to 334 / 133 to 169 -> 1.34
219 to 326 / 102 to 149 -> 1.27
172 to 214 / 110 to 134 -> 1.05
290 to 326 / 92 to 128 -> 1.27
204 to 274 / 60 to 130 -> 1.23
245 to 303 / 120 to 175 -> 1.33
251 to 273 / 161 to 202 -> 1.31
